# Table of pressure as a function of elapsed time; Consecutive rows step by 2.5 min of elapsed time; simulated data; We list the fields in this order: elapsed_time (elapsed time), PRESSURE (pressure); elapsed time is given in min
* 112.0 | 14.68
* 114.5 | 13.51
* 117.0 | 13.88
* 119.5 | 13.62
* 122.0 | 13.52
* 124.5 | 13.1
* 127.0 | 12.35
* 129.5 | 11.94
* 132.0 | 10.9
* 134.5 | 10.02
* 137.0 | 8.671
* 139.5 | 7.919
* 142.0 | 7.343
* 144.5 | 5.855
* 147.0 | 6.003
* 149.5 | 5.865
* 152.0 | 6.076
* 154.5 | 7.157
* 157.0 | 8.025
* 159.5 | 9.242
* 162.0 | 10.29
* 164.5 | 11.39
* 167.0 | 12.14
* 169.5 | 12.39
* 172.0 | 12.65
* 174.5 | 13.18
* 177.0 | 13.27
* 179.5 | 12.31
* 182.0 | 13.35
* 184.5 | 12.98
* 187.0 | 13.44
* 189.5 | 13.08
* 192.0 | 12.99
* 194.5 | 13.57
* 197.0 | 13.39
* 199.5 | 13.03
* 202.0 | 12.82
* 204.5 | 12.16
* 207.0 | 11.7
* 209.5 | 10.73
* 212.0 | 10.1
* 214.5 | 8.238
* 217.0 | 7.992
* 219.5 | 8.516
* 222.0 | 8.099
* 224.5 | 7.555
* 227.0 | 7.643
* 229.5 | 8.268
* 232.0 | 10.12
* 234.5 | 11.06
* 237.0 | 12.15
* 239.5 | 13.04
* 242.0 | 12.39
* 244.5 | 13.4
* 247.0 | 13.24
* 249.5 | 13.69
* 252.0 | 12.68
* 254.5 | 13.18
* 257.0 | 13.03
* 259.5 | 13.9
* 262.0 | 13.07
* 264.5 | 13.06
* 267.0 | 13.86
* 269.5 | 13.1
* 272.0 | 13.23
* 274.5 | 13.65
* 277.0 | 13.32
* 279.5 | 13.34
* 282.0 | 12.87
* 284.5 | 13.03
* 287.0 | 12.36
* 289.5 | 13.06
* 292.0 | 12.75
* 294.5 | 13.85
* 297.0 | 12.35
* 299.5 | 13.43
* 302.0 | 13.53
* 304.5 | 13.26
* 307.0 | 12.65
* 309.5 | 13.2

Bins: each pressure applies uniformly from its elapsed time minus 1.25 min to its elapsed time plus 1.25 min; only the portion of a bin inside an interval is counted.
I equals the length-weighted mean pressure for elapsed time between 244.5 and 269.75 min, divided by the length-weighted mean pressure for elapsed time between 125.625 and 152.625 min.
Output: 1.6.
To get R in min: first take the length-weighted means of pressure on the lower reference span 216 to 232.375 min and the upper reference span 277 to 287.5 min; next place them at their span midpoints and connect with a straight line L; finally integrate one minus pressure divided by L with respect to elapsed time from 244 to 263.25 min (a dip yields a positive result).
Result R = -4.8 min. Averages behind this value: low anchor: 8.22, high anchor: 13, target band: 13.3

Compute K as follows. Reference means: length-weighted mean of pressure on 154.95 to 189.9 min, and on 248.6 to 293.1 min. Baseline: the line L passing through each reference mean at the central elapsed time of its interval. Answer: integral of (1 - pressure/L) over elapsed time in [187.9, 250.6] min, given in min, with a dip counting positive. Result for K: 6.5 min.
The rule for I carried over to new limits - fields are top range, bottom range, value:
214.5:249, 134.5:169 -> 1.24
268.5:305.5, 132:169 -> 1.55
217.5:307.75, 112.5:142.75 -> 1.06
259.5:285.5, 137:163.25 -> 1.79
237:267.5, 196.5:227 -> 1.29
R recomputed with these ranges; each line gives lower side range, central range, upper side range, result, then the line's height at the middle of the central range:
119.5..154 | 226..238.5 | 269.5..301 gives 1.9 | 11.8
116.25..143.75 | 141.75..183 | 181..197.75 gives 8.4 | 12.3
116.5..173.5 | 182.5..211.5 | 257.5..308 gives -3.9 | 11.2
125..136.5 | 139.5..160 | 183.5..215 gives 8.2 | 11.5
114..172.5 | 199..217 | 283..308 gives 0.6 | 11.3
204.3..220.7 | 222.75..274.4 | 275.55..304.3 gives -3.2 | 11.3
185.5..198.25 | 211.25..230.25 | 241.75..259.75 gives 7.2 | 13.2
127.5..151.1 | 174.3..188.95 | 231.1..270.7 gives -4.4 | 10.1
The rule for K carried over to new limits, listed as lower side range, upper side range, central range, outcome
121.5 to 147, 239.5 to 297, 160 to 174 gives -1.36 min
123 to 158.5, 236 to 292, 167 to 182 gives -4.31 min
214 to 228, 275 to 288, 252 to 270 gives -3.12 min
